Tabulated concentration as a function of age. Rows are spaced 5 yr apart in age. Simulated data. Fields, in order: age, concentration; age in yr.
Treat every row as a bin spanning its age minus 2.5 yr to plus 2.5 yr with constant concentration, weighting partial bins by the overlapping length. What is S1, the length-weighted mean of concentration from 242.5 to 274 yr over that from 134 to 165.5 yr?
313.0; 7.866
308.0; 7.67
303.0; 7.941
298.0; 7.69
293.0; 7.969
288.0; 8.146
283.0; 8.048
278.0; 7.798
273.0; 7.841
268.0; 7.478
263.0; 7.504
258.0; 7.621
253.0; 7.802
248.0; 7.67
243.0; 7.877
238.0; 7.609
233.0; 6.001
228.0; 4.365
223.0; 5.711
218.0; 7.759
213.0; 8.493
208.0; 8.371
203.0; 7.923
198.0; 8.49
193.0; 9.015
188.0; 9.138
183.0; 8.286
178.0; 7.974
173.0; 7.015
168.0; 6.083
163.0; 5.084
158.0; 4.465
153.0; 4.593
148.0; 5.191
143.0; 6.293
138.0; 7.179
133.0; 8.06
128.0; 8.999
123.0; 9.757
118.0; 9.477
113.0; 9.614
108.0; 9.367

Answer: 1.37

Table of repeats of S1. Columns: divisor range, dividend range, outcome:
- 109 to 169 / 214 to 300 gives 1.03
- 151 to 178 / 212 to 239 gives 1.14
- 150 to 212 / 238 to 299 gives 1.08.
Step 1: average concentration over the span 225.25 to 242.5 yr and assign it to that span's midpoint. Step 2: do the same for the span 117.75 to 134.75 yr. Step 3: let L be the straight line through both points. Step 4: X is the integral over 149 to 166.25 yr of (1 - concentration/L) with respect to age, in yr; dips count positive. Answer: 7.2 yr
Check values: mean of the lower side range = 9.06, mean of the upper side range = 6.21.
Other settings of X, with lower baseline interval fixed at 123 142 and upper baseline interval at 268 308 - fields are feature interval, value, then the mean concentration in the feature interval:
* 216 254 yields 5.6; 6.8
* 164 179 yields 2.5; 6.74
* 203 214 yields -0.4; 8.31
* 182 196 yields -1.4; 8.86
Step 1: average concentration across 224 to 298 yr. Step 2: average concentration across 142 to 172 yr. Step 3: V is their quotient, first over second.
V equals 1.39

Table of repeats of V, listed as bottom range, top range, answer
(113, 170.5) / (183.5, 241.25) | 1.09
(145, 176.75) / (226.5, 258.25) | 1.27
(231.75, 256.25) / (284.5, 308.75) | 1.06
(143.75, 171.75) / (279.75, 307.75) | 1.51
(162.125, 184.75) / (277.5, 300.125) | 1.14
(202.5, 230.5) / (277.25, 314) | 1.12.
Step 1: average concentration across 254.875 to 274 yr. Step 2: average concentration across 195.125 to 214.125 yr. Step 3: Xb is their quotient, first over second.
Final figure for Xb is 0.9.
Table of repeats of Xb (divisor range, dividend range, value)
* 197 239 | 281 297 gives 1.12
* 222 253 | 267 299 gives 1.18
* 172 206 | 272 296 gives 0.96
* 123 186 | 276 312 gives 1.17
